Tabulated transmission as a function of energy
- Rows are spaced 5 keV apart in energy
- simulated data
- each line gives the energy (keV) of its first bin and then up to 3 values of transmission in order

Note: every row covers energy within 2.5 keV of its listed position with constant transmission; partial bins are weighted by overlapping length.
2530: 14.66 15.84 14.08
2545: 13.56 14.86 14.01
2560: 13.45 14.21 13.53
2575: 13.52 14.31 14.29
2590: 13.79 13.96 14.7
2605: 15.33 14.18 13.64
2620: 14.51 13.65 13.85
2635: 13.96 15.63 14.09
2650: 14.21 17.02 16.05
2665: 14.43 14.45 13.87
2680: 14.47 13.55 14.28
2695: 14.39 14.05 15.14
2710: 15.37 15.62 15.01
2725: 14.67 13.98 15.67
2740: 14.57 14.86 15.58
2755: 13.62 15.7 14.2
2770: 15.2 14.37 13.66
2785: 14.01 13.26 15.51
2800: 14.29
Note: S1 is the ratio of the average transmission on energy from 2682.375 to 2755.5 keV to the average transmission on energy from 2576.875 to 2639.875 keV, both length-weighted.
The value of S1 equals 1.0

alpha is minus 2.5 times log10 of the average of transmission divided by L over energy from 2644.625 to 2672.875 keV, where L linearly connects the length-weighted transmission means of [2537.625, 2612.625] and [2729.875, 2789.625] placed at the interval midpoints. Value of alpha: -0.06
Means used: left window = 14.1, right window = 14.6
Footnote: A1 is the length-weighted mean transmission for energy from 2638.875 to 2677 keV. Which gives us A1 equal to 15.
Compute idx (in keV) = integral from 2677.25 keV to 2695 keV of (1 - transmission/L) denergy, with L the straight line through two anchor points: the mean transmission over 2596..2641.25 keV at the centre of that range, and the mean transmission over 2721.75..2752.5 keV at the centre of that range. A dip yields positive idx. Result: 0.6 keV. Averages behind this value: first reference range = 14.3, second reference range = 14.9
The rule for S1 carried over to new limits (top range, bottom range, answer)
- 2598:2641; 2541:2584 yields 1.03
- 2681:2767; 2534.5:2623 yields 1.04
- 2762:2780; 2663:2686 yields 1.02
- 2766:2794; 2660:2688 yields 0.99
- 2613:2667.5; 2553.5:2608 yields 1.04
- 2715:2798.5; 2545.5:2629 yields 1.04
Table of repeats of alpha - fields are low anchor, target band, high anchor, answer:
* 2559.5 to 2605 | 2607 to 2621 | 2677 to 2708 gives 0.00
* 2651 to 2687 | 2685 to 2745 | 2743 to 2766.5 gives 0.01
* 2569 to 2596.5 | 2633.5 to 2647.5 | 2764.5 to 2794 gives -0.05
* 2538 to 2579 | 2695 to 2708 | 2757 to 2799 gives -0.02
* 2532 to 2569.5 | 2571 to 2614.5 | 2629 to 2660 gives 0.03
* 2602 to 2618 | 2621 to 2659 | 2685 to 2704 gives -0.03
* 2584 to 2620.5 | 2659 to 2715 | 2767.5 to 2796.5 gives -0.02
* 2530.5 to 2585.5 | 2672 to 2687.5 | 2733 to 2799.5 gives 0.03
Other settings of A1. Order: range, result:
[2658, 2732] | 14.6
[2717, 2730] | 14.7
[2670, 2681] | 14.2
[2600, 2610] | 14.9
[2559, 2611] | 14.1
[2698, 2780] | 14.8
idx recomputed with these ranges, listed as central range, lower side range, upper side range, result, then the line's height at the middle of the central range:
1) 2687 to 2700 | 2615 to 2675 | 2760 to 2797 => 0.3 keV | 14.5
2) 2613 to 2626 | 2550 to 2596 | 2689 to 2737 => 0.2 keV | 14.2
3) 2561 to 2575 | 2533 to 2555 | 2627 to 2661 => 0.8 keV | 14.6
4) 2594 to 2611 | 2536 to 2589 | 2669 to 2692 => -0.7 keV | 14.1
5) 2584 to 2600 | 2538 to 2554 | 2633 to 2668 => 0.5 keV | 14.6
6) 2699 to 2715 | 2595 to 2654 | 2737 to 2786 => -0.6 keV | 14.5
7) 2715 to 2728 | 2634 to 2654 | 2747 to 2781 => -0.2 keV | 14.7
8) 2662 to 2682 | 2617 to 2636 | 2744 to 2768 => -0.1 keV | 14.3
